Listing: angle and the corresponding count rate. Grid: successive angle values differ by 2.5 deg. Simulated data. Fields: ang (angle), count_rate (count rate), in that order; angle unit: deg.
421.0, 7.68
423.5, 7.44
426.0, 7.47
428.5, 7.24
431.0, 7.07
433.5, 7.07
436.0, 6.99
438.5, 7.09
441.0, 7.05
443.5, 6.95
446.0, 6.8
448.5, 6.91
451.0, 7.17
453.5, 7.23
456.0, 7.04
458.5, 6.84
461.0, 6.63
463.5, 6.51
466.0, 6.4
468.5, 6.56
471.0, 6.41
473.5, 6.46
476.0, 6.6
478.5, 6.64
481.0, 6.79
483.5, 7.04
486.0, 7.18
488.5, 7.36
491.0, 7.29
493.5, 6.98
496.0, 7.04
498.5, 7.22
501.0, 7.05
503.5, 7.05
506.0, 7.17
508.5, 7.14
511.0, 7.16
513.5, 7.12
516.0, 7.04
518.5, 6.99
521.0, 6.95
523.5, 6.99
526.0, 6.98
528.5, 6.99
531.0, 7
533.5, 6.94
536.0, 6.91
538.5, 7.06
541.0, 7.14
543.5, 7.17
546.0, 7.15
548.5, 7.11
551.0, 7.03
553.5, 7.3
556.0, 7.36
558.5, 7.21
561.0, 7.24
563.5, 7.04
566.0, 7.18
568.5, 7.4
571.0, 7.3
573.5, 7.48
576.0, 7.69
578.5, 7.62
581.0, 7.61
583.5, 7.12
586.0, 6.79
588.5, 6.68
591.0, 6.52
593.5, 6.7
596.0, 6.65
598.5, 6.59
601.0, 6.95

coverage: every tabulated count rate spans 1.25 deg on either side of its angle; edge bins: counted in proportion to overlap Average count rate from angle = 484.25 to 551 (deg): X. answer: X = 7.08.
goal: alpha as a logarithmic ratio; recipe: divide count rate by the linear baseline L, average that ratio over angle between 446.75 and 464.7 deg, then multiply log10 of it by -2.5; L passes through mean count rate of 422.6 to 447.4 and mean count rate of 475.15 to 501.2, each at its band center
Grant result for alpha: 0.03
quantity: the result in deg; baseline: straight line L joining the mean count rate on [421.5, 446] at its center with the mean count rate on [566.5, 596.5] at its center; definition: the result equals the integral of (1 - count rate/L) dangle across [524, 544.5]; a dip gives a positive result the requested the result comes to 0.4 deg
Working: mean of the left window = 7.15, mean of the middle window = 7.02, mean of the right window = 7.14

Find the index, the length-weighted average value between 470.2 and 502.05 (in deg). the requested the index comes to 6.93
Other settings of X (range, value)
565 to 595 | 7.17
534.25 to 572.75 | 7.17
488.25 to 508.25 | 7.13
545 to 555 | 7.15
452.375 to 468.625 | 6.75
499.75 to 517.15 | 7.1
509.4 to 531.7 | 7.03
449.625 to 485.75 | 6.75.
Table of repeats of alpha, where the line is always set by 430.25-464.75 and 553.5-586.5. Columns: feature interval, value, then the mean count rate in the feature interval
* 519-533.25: 0.032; 6.98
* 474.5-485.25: 0.042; 6.78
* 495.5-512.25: 0.000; 7.12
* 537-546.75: 0.017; 7.12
